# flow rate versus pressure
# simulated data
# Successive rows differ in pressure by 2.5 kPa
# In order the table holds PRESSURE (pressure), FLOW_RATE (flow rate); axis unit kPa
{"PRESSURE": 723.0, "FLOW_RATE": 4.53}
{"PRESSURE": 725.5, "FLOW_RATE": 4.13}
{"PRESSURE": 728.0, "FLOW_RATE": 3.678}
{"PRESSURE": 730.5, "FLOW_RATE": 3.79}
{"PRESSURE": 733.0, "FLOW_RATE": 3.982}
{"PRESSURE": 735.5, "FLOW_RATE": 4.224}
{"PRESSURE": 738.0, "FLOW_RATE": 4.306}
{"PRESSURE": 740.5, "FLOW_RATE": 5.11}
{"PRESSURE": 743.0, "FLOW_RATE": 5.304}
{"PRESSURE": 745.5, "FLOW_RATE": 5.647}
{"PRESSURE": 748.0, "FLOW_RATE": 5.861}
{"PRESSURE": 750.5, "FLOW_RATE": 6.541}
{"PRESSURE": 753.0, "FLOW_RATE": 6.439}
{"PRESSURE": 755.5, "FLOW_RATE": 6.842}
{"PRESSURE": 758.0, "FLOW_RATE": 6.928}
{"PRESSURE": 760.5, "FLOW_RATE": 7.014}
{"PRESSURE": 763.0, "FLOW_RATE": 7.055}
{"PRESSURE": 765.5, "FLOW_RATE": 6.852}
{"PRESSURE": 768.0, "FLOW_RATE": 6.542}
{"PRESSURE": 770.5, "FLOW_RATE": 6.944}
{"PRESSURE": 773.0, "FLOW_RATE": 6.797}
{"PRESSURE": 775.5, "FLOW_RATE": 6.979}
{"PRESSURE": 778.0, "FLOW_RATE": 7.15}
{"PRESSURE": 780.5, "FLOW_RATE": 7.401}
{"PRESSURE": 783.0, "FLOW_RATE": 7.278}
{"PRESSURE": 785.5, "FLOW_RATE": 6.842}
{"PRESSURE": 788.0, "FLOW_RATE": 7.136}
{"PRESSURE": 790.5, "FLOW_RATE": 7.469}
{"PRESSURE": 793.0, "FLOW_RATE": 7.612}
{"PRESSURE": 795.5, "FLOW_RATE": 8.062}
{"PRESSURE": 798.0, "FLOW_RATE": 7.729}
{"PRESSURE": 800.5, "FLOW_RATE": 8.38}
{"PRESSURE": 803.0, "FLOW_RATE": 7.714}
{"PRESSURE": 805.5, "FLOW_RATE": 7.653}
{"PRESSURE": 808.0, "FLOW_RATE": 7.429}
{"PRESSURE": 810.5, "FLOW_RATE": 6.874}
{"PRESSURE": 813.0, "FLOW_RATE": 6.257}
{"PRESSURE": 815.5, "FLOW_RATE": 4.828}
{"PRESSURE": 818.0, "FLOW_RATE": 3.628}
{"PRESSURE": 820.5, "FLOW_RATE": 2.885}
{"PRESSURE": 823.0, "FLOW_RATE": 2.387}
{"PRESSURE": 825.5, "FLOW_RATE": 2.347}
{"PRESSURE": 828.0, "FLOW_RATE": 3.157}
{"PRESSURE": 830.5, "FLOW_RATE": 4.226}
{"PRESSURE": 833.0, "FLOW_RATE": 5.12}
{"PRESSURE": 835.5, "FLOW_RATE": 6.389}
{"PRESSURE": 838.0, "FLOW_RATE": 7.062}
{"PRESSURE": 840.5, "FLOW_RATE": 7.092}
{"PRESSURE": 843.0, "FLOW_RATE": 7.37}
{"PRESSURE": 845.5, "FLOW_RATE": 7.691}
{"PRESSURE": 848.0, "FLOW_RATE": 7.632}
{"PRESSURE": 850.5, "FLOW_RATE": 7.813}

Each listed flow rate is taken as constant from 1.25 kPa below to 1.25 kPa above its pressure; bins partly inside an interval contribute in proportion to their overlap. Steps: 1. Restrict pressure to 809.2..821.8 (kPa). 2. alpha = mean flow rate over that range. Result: 4.89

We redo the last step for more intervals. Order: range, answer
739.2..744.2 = 5.2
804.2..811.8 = 7.31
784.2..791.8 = 7.15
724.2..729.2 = 3.91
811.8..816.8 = 5.52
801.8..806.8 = 7.68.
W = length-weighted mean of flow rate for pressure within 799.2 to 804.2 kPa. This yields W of 8.05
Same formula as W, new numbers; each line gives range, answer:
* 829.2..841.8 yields 5.97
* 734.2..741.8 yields 4.55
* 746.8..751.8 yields 6.21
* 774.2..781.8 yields 7.17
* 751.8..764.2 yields 6.86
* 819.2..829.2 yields 2.7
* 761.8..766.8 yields 6.95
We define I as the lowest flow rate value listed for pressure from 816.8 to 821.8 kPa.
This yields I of 2.885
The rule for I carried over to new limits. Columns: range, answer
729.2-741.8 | 3.79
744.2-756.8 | 5.647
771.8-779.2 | 6.797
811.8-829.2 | 2.347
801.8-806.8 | 7.653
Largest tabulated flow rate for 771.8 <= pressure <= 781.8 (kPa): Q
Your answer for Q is 7.401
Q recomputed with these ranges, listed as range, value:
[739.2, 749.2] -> 5.861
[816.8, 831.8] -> 4.226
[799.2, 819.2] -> 8.38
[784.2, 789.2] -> 7.136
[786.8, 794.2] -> 7.612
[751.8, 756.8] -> 6.842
